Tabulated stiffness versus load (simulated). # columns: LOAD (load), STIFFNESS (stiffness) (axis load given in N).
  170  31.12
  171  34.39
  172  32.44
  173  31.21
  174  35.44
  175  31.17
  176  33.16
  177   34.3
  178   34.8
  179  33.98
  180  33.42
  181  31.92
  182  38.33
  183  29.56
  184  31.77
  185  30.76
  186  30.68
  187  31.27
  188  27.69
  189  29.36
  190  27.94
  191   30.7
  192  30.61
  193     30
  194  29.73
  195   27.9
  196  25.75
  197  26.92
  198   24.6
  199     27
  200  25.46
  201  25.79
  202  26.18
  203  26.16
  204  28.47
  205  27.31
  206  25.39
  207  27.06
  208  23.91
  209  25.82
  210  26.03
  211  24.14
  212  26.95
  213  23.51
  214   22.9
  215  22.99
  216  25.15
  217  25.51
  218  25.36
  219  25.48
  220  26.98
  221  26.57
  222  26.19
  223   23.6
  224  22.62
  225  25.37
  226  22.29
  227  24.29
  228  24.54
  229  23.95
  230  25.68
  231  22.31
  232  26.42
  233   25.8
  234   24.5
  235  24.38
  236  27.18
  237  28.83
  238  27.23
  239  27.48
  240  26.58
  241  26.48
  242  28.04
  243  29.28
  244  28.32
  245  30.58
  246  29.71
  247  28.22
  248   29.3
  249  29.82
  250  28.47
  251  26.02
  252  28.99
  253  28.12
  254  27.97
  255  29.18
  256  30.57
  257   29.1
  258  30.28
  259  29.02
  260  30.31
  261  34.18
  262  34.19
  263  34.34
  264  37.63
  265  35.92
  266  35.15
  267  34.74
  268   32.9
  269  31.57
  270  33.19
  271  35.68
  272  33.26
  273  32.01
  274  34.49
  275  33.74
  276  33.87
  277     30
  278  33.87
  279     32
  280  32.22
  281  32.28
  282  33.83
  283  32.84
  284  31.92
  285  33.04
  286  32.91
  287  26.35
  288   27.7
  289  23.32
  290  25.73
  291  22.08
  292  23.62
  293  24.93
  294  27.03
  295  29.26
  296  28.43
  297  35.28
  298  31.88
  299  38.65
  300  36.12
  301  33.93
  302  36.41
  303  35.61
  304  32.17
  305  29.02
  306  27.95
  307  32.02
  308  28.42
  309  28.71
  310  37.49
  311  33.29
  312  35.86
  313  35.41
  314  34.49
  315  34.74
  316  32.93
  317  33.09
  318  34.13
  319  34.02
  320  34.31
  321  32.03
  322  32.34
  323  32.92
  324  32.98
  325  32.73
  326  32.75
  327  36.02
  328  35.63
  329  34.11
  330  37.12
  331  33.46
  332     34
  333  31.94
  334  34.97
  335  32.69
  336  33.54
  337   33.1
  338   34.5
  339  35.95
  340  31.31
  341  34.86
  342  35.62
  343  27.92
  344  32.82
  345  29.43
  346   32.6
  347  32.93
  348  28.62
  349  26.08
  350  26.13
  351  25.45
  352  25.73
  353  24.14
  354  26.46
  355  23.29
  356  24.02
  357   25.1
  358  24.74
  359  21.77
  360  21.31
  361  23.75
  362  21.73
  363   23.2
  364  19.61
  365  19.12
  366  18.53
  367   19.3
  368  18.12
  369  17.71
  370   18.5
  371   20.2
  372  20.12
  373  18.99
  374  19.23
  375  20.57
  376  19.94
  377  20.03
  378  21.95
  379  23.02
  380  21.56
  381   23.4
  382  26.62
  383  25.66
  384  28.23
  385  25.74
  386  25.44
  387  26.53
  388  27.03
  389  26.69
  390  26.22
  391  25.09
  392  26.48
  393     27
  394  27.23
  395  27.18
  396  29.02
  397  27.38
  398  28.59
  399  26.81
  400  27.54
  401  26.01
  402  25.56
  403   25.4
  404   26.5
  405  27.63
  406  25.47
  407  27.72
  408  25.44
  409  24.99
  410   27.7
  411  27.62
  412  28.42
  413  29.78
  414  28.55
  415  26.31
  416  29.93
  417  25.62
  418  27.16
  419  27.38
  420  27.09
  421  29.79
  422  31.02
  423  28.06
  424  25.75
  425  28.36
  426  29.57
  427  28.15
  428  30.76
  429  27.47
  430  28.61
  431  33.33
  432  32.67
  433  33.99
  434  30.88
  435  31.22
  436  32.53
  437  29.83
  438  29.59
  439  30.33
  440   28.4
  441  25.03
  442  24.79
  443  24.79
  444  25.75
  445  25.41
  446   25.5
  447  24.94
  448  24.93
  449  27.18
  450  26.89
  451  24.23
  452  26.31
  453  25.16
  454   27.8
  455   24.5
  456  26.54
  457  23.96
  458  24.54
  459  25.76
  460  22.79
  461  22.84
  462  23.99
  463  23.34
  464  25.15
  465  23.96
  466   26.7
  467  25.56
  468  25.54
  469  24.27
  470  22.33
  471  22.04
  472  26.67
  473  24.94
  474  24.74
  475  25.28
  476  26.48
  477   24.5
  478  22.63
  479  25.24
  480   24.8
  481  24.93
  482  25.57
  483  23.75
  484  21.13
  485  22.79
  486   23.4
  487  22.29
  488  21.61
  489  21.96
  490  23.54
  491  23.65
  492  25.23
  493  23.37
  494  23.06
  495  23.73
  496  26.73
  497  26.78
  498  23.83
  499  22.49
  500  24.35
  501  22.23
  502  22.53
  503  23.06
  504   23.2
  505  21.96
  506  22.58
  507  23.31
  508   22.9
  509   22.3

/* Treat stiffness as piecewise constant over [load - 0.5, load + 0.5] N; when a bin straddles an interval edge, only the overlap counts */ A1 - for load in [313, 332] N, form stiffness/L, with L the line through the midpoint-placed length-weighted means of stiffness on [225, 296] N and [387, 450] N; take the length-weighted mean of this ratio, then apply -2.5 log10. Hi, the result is -0.18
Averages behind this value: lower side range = 29.4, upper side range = 27.7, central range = 33.9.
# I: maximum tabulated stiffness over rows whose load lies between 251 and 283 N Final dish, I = 37.63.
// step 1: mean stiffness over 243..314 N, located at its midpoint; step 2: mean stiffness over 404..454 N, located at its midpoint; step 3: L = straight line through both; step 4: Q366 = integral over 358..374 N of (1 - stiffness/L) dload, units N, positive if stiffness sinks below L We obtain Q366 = 5.0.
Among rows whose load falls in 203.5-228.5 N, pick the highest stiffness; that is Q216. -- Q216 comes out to 28.47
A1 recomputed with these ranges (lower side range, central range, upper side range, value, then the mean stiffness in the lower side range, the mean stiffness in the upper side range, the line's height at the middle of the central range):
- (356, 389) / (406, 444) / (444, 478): -0.195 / 22.2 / 25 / 23.8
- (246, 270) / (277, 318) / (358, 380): -0.155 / 31.1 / 20.4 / 27.3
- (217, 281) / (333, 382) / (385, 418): 0.092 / 29.1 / 26.9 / 27.6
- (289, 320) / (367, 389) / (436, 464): 0.271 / 31.7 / 25.9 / 28.7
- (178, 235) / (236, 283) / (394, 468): -0.149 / 27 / 27.2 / 27.1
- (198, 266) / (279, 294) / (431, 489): -0.075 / 27.3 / 25.7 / 26.9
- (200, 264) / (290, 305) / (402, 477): -0.146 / 27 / 26.9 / 27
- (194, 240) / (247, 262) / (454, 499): -0.164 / 25.6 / 24.3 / 25.4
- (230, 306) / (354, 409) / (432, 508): 0.145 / 30.3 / 25.1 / 27.4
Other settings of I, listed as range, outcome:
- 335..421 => 35.95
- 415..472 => 33.99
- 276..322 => 38.65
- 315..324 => 34.74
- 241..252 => 30.58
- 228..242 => 28.83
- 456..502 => 26.78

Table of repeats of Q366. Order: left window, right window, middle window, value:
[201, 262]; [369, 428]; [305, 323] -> -4.5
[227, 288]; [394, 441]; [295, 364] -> -4.3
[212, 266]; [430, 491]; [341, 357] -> -0.9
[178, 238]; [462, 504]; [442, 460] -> -0.8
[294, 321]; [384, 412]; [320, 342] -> -1.7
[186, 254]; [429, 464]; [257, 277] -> -4.9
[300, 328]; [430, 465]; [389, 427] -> 1.9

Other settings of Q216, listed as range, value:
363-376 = 23.2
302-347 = 37.49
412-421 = 29.93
